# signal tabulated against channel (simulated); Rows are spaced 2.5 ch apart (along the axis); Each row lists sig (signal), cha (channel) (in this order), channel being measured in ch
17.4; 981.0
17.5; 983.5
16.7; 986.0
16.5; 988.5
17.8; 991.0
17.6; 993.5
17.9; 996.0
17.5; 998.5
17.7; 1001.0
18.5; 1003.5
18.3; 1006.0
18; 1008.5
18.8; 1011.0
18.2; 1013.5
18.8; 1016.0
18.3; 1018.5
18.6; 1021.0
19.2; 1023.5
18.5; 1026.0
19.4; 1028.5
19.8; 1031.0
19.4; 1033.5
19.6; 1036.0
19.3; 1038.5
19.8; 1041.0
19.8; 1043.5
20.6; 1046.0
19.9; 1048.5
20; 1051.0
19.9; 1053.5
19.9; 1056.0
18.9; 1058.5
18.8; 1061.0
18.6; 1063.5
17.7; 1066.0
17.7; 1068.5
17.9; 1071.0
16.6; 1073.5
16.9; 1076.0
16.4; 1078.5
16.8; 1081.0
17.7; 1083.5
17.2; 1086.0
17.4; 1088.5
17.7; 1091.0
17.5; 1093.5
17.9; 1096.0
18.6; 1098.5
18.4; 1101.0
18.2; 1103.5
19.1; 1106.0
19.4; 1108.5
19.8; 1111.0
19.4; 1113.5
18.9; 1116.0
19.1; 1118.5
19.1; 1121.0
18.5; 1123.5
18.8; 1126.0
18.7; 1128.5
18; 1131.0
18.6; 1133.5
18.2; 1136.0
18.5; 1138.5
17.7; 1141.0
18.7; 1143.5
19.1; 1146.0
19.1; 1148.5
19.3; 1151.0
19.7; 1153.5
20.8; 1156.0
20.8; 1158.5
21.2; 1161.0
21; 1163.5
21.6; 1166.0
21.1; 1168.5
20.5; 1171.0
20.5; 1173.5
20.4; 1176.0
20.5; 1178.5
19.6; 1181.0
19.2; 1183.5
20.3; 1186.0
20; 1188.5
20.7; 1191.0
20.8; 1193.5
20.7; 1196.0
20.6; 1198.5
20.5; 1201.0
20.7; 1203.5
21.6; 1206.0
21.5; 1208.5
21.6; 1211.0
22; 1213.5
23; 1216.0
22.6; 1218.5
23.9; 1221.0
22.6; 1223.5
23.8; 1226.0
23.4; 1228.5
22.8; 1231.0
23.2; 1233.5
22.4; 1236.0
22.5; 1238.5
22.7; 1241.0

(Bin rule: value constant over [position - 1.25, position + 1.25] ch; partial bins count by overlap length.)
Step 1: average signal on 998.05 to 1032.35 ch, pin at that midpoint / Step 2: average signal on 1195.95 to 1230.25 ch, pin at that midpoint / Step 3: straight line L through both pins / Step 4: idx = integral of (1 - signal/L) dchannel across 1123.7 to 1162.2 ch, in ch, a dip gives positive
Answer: 3.2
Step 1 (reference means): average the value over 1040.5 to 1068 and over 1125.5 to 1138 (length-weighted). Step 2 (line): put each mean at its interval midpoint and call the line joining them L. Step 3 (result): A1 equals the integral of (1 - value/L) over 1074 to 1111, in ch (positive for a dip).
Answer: 2.1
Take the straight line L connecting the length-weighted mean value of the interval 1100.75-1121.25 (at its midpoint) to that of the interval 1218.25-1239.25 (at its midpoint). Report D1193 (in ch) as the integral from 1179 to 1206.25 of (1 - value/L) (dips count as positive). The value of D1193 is 1.8 ch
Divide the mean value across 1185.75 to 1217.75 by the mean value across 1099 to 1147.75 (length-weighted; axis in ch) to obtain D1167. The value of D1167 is 1.1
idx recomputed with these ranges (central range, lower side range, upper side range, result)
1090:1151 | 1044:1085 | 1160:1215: 2.6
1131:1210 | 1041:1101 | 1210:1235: 4.6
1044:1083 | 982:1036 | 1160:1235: 1.4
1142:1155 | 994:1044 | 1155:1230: 0.9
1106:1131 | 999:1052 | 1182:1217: 1.3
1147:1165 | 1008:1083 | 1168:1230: 0.3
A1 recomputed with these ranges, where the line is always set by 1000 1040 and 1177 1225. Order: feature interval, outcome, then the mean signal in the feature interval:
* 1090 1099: 0.87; 17.9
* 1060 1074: 1.06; 17.9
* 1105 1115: 0.28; 19.4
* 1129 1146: 1.66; 18.4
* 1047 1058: -0.37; 19.9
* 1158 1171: -0.25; 21.1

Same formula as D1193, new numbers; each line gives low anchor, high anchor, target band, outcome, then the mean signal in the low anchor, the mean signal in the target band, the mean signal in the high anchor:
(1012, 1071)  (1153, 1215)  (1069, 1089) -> 2.5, 19.1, 17.1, 20.7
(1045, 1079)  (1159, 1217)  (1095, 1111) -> 0.5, 18.6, 18.7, 20.8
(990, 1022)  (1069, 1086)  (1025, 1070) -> -4.5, 18.2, 19.3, 17.1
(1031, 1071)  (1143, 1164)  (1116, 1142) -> 1.7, 19.3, 18.5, 20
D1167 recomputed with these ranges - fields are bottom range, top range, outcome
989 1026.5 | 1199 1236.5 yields 1.23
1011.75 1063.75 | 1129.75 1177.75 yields 1.02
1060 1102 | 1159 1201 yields 1.17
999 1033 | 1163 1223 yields 1.13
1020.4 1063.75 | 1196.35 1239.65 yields 1.14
